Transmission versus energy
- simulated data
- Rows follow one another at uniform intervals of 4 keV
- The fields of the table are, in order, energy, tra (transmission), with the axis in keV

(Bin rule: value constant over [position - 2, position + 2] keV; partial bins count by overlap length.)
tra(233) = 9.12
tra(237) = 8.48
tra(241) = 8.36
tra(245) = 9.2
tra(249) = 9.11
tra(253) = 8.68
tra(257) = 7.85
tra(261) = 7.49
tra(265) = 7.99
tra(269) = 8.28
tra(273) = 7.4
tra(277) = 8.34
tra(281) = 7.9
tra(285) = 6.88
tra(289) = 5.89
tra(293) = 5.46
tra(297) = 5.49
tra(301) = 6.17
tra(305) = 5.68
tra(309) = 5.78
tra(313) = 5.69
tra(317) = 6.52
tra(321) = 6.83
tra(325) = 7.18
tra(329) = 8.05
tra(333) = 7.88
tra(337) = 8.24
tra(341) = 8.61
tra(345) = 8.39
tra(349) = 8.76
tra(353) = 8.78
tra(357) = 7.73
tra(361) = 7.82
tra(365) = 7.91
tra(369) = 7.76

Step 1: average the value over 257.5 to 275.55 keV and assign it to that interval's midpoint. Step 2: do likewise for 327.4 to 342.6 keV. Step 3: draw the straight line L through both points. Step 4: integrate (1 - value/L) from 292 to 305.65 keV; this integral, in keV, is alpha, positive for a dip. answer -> 3.9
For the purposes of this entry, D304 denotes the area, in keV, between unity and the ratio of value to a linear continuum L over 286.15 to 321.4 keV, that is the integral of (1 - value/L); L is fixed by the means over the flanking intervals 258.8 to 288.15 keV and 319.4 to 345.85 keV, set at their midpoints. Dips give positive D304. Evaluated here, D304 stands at 8.4 keV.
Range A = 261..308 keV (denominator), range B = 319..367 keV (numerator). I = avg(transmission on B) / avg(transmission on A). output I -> 1.17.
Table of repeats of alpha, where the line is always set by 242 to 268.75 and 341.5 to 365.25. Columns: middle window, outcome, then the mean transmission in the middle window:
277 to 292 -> 2.4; 6.99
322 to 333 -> 0.9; 7.59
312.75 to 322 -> 2.1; 6.42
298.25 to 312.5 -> 4.3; 5.84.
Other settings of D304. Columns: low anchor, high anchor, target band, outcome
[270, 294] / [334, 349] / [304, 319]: 3.5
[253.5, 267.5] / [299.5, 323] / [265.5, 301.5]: 0.9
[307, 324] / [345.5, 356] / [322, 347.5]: -1.6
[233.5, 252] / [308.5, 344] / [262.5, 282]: 0.7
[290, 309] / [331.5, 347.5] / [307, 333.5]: 1.1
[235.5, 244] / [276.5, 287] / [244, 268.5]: -0.6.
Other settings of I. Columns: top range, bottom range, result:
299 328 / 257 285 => 0.81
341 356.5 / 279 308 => 1.38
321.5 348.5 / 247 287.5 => 1.01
